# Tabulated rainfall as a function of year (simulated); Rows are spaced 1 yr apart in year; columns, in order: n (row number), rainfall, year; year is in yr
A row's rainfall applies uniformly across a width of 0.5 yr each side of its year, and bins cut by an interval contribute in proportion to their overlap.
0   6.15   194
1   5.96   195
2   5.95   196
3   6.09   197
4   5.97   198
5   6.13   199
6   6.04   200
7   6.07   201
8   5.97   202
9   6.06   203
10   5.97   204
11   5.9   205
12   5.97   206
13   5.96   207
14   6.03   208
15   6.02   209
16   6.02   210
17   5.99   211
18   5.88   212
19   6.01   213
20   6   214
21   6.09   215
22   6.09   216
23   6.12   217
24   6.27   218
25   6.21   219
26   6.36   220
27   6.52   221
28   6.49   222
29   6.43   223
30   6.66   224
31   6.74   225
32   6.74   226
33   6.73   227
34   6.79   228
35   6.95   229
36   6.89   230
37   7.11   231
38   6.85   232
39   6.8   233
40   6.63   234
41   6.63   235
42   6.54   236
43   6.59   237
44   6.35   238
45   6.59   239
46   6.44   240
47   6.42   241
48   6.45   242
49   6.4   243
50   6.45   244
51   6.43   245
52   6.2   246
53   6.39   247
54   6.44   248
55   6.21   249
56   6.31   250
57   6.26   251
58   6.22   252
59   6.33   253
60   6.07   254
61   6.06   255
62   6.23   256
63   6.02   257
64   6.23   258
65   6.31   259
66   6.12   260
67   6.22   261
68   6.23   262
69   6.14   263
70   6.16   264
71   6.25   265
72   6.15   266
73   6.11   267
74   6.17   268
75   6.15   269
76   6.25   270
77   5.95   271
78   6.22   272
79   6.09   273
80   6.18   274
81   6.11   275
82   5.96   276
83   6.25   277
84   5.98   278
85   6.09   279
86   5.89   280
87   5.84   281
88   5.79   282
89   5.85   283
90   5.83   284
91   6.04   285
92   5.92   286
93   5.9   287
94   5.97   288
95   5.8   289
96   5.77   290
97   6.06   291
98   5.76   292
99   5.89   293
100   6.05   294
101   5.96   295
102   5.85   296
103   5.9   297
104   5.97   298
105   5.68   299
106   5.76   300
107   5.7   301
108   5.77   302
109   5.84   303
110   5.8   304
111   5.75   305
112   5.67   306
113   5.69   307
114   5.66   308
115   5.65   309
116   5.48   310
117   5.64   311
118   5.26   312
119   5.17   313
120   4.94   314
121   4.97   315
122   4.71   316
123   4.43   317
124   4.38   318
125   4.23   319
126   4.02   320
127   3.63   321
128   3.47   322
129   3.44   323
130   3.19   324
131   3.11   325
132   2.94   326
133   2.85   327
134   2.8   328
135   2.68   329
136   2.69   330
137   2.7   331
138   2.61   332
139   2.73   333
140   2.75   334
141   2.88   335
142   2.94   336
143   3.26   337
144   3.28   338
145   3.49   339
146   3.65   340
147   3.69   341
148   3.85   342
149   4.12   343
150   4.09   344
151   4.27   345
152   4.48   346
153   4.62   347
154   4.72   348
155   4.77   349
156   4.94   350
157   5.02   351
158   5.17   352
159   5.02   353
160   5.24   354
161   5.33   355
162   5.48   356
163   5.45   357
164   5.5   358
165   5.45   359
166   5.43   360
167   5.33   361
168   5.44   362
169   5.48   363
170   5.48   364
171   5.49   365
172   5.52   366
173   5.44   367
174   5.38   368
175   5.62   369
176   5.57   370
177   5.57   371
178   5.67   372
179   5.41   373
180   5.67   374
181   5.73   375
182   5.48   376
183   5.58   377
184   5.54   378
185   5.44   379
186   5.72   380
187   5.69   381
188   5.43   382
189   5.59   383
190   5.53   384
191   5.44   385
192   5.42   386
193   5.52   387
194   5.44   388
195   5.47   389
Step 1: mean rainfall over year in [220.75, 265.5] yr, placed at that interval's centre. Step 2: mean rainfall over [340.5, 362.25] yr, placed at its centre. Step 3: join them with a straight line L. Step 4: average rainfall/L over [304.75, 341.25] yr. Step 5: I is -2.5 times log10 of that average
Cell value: 0.324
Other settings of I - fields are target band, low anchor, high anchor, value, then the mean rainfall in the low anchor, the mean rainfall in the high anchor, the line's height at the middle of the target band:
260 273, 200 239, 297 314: -0.035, 6.35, 5.64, 5.96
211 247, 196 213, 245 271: -0.065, 6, 6.21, 6.1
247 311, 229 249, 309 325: -0.104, 6.56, 4.46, 5.48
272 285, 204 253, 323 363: -0.121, 6.38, 4.06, 5.37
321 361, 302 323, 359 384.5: 0.310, 5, 5.53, 5.25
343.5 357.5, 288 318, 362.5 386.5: 0.136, 5.59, 5.54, 5.56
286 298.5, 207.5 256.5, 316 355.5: -0.207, 6.4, 3.79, 4.88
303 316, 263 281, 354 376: 0.077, 6.11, 5.49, 5.86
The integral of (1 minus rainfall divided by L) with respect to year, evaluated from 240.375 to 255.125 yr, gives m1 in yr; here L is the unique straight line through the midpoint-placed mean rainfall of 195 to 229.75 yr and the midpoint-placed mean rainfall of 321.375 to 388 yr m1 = -1.3 yr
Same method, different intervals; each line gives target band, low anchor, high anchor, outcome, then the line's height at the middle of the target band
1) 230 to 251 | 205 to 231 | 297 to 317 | -1.3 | 6.12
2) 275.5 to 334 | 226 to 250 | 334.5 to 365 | 4.8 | 5.4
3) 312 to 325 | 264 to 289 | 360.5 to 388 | 3.6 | 5.82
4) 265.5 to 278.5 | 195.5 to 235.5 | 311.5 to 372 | -1.7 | 5.43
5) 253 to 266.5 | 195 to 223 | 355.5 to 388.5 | -0.6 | 5.91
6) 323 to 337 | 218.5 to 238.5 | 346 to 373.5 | 6.8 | 5.61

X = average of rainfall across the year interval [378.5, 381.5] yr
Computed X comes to 5.62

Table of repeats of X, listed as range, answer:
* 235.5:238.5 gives 6.49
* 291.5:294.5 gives 5.9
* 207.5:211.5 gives 6.02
